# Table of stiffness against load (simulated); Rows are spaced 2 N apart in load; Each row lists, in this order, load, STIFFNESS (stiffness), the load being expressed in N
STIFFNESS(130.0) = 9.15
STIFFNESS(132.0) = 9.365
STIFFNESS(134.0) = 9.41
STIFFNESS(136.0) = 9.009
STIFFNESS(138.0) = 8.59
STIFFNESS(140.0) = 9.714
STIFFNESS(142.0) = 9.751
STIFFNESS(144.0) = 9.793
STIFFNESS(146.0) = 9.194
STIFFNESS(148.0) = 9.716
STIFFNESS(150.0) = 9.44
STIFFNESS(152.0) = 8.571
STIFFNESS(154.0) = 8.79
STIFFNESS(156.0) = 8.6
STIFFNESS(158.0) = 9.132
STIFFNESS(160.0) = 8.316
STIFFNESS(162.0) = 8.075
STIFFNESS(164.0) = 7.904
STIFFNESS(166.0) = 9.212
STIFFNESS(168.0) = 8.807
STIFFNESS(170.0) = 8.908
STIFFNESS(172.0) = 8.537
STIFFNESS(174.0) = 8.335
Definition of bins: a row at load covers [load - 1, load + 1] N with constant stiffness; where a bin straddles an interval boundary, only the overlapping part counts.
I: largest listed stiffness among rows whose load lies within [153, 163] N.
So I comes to 9.132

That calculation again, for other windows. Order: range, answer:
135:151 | 9.793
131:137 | 9.41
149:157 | 9.44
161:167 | 9.212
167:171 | 8.908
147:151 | 9.716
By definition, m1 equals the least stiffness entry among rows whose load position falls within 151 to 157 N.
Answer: 8.571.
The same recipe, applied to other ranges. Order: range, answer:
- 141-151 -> 9.194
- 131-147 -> 8.59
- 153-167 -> 7.904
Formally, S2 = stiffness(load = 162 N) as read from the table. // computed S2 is 8.075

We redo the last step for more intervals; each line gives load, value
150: 9.44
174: 8.335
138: 8.59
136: 9.009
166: 9.212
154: 8.79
